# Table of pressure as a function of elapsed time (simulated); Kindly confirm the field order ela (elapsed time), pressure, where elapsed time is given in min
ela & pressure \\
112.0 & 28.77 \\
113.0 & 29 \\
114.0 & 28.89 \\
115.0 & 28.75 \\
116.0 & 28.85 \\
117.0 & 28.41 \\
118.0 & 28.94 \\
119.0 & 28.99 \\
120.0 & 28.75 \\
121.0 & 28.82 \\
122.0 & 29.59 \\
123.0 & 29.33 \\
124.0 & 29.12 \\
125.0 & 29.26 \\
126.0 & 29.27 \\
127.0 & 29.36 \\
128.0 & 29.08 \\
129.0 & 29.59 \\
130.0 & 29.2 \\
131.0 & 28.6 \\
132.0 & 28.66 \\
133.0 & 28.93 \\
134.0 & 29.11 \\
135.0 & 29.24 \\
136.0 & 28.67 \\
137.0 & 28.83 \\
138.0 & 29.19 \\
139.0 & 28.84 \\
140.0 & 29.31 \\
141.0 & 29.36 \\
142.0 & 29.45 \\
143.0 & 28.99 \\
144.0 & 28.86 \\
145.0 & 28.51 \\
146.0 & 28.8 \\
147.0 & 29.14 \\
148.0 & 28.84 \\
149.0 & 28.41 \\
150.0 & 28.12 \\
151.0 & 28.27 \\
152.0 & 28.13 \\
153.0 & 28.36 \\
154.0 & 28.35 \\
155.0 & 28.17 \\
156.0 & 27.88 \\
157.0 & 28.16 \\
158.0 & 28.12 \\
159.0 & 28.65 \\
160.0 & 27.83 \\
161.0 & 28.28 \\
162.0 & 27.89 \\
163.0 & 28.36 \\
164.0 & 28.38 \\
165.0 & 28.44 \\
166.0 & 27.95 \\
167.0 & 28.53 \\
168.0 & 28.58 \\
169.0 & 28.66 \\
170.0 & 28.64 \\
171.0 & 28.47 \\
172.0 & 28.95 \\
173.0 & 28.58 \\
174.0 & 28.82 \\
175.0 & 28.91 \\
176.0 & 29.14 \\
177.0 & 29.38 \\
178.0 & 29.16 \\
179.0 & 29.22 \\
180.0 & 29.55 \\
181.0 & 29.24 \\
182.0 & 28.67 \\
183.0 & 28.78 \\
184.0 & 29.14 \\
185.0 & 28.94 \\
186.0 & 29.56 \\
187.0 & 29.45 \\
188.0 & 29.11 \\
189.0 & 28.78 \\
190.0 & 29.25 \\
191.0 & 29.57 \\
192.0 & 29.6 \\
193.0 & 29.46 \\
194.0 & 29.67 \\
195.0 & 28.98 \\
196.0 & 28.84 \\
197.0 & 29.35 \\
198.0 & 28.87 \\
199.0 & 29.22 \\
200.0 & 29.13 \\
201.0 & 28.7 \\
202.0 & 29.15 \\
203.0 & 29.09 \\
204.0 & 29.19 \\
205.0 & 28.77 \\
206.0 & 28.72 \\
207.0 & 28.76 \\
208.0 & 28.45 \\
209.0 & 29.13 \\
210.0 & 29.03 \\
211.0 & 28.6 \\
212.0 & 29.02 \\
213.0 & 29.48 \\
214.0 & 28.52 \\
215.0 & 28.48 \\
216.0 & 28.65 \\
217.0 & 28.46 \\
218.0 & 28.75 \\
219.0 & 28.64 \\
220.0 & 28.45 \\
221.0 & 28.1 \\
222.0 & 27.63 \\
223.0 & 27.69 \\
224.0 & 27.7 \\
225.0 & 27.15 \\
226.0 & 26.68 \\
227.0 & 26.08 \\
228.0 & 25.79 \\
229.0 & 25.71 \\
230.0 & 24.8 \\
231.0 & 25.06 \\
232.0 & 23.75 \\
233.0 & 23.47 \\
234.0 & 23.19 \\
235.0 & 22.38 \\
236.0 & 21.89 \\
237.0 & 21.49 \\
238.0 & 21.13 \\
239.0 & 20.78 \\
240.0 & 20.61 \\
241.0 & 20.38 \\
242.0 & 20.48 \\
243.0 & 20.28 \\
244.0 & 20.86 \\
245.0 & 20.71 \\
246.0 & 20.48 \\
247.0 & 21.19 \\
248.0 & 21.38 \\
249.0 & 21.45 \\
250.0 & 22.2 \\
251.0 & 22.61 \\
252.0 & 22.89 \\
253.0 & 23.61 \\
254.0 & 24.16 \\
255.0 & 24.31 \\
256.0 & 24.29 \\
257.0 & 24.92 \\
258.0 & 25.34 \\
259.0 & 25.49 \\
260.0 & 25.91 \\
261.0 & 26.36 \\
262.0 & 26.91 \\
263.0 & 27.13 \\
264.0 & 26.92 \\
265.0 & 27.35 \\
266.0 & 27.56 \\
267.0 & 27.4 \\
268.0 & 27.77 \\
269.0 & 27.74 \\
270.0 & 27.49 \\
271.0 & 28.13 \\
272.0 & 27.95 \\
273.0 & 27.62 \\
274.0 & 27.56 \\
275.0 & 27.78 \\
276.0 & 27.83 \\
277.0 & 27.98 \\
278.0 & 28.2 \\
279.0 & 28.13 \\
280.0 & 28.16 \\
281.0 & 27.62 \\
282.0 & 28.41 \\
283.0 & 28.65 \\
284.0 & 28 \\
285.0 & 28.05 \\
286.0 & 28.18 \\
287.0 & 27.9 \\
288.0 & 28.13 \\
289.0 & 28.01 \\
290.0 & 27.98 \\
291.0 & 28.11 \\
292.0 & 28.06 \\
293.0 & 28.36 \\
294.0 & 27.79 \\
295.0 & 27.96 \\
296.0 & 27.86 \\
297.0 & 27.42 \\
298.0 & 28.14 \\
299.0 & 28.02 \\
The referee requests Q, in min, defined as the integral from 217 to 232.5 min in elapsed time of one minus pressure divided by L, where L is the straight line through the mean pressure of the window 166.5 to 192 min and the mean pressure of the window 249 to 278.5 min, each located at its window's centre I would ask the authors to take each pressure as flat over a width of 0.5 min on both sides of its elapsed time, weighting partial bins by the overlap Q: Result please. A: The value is 0.4 min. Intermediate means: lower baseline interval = 29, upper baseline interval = 26.2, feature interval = 26.9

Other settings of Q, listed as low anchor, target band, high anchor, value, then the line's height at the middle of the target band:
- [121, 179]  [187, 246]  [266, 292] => 3.5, 28.3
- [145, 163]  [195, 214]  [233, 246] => -3.8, 24.1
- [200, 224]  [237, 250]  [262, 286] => 3.4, 28.2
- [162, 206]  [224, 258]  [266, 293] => 6.4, 28.4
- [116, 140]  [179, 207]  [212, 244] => -2.7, 26.5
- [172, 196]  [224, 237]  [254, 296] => 1.7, 28.2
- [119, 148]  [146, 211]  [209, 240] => -2.8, 27.6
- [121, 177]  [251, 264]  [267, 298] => 1.4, 28.1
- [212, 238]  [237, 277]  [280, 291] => 4.1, 27.2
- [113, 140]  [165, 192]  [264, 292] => -0.3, 28.6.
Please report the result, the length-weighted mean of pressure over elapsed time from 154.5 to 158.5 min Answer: 28.1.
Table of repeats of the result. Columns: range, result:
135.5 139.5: 28.9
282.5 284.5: 28.3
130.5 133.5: 28.7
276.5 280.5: 28.1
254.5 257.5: 24.5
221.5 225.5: 27.5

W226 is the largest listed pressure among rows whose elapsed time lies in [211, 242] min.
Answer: 29.48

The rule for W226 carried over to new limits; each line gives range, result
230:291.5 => 28.65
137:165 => 29.45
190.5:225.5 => 29.67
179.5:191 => 29.57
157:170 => 28.66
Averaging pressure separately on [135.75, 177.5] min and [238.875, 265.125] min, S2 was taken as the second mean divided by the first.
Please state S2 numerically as 0.8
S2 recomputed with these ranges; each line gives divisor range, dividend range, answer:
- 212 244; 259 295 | 1.10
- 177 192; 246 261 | 0.81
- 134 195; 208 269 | 0.87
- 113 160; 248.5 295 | 0.93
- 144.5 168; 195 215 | 1.02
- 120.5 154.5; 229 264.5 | 0.80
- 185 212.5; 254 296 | 0.94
